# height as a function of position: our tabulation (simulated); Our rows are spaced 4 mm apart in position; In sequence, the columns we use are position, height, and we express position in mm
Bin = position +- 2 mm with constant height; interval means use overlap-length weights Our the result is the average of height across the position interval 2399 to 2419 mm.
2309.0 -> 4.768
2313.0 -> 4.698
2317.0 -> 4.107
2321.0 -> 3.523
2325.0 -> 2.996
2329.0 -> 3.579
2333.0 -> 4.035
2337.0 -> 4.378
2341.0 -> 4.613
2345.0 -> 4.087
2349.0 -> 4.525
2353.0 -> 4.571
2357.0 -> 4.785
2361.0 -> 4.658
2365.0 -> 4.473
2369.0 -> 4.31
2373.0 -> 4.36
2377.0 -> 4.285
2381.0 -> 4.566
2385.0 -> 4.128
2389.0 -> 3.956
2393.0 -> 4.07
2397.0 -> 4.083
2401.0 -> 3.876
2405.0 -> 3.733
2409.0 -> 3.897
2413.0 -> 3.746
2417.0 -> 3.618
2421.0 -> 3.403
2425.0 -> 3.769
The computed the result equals 3.77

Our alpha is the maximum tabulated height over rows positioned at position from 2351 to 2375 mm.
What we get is 4.785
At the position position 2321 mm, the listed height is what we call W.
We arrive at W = 3.523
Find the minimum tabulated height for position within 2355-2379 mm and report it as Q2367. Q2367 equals 4.285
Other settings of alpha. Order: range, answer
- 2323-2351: 4.613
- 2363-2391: 4.566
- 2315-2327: 4.107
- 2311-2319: 4.698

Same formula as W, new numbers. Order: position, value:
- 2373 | 4.36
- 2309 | 4.768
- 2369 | 4.31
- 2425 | 3.769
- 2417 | 3.618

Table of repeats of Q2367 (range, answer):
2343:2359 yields 4.087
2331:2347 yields 4.035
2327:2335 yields 3.579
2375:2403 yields 3.876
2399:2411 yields 3.733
